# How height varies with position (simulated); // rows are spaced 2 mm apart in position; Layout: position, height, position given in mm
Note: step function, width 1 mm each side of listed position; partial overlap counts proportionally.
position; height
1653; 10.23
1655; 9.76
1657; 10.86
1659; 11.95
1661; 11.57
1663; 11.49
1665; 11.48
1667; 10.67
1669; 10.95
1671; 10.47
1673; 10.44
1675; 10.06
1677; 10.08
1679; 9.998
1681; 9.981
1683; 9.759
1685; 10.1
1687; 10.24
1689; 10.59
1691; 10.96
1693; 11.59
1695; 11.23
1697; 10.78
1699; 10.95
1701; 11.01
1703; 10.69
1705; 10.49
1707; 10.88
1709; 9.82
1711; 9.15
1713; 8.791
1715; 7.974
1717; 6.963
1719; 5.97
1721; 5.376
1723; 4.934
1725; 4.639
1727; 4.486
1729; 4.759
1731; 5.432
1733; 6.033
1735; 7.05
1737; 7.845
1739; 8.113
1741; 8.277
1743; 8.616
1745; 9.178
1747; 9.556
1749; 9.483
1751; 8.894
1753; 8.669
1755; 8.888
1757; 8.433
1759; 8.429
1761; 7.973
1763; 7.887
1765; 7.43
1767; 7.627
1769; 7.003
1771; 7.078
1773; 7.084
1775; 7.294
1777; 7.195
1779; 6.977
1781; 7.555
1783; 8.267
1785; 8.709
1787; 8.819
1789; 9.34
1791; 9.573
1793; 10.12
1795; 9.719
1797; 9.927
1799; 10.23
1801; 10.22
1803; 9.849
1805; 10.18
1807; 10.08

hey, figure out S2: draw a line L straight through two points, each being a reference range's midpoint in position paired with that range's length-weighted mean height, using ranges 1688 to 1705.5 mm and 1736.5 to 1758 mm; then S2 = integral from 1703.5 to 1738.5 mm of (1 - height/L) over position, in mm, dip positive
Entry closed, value 9.8 mm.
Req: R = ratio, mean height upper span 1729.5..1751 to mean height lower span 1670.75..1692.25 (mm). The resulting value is 0.77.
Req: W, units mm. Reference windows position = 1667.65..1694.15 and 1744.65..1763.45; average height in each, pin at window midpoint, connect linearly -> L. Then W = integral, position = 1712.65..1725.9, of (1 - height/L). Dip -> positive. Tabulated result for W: 4.6 mm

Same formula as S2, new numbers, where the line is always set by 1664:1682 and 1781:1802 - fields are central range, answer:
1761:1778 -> 3.96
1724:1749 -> 7.03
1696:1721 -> 2.12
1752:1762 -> 1.27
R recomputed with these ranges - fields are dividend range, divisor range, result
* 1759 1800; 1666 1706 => 0.79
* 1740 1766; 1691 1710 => 0.79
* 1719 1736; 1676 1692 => 0.53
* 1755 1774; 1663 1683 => 0.74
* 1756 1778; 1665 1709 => 0.72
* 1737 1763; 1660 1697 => 0.81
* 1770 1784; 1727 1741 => 1.13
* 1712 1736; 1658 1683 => 0.56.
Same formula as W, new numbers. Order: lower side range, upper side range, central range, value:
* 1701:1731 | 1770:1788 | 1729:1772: -1.7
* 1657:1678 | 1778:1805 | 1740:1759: 1.8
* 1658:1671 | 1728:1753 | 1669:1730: 4.0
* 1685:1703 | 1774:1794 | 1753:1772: 2.3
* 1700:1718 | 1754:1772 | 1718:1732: 6.1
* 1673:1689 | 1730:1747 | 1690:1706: -2.7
